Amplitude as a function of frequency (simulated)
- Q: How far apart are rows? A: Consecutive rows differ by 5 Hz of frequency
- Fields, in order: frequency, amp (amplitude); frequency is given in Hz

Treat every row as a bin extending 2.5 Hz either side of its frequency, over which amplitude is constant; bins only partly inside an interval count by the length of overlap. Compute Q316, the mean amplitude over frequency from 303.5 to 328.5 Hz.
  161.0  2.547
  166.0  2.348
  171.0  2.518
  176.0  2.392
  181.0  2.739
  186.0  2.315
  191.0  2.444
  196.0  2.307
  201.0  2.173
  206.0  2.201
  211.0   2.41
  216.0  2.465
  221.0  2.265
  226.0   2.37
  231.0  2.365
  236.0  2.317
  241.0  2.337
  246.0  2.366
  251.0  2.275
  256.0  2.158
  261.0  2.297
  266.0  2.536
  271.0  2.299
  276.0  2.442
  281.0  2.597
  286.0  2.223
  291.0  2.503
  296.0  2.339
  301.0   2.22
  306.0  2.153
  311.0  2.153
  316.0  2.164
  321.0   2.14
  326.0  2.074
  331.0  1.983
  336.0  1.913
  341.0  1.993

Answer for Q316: 2.14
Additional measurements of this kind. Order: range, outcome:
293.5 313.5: 2.22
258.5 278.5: 2.39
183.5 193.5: 2.38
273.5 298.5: 2.42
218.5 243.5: 2.33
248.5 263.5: 2.24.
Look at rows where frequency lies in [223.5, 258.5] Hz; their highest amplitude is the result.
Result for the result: 2.37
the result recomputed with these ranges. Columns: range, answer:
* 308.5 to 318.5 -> 2.164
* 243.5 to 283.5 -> 2.597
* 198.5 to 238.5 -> 2.465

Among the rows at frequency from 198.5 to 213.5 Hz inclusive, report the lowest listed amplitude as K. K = 2.173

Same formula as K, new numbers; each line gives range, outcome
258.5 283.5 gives 2.297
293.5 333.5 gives 1.983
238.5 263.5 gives 2.158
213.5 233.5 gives 2.265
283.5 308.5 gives 2.153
